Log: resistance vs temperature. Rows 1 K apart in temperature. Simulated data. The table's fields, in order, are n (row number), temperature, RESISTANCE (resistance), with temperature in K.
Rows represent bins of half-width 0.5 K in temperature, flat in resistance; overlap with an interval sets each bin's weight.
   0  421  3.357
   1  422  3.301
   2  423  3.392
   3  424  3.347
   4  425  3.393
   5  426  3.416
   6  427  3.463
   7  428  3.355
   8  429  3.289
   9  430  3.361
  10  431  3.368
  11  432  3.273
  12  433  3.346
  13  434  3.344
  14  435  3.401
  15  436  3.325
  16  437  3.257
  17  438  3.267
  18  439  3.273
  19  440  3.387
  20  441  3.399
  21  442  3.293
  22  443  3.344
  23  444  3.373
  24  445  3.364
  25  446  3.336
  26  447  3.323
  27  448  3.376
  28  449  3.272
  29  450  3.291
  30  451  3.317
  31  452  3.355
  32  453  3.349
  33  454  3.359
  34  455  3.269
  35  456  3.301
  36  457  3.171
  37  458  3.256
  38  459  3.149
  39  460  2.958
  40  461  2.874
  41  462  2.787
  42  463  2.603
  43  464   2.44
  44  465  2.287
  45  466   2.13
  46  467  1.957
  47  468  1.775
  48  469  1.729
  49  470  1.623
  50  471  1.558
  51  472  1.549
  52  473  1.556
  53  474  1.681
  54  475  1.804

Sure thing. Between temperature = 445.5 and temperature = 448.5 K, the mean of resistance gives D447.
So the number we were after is 3.35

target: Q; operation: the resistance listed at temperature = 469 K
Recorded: 1.729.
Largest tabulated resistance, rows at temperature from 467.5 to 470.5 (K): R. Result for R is 1.775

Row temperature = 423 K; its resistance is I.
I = 3.392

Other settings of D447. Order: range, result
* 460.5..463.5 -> 2.75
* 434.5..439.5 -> 3.3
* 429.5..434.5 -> 3.34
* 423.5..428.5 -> 3.39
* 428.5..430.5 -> 3.33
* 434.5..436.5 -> 3.36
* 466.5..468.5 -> 1.87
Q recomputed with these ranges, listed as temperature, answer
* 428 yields 3.355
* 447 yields 3.323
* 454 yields 3.359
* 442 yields 3.293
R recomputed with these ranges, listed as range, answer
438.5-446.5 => 3.399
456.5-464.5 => 3.256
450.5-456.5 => 3.359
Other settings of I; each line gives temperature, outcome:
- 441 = 3.399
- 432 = 3.273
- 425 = 3.393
